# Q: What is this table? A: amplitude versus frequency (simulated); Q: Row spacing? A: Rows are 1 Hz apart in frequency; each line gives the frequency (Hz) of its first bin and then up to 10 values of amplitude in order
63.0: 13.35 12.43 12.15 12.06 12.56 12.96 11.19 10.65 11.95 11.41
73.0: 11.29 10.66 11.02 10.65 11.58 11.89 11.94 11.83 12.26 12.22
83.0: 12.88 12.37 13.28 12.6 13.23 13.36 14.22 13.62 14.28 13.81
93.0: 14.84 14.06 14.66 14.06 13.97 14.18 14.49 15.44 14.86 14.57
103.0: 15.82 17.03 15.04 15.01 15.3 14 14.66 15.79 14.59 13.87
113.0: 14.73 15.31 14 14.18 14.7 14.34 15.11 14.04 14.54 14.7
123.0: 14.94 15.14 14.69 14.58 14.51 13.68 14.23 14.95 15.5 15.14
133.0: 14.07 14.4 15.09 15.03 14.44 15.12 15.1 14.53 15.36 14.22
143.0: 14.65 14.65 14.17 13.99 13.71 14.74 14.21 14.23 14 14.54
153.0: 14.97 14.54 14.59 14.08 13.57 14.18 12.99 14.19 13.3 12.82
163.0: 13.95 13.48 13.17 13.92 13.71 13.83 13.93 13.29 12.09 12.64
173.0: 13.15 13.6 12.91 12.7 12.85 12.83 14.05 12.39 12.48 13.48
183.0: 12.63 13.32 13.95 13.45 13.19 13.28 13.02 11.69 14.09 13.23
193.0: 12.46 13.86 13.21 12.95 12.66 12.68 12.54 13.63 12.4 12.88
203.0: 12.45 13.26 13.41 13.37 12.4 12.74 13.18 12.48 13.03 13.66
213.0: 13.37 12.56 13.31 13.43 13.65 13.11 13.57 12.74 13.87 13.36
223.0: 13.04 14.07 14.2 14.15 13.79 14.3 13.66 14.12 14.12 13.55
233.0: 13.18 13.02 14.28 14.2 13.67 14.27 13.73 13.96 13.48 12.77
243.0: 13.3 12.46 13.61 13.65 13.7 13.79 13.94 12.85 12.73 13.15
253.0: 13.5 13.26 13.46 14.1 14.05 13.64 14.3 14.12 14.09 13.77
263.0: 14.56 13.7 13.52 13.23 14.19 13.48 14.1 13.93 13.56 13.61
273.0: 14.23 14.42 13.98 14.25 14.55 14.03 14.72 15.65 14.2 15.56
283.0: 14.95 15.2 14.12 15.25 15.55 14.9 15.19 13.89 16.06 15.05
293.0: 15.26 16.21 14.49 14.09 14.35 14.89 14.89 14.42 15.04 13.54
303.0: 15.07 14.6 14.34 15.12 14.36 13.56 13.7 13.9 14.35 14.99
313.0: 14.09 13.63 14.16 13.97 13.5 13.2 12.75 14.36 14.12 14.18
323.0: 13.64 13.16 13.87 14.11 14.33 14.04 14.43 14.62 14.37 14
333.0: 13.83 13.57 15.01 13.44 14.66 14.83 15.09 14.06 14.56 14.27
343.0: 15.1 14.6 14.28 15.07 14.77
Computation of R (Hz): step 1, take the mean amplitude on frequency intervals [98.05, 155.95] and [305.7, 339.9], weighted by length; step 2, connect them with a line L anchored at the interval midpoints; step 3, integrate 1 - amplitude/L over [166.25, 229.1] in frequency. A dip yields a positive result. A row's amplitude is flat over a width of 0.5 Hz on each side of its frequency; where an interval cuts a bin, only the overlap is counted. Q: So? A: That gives 5.5 Hz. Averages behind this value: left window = 14.7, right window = 14.1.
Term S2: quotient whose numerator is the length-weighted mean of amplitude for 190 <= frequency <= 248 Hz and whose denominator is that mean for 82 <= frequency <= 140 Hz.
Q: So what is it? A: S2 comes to 0.9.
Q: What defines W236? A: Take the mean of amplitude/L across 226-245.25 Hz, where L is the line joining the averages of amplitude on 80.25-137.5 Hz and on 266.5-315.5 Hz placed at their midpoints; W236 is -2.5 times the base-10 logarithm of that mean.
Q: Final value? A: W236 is 0.06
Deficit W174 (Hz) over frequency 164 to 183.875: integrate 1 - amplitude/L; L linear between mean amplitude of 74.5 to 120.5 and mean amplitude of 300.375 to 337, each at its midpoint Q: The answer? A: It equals 1.16 Hz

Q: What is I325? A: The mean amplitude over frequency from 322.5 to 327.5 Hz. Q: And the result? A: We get 13.8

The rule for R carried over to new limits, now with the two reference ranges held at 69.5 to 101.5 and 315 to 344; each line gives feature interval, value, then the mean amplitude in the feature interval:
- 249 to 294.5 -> -1.4 Hz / 14.3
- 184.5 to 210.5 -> 0.9 Hz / 13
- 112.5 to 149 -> -4.1 Hz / 14.6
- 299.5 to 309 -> -0.3 Hz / 14.4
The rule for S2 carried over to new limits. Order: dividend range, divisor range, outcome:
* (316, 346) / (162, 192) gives 1.07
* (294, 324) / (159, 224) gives 1.08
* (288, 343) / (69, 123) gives 1.05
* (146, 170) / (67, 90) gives 1.15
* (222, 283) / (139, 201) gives 1.02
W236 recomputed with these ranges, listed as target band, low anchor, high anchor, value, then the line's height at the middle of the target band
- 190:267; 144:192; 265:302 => 0.051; 14.1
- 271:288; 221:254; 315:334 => -0.066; 13.8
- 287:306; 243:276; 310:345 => -0.066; 13.9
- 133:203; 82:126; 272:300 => 0.070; 14.5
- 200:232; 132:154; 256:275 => 0.065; 14.2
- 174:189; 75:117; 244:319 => 0.073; 14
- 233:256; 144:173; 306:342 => 0.036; 14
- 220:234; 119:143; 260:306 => 0.065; 14.6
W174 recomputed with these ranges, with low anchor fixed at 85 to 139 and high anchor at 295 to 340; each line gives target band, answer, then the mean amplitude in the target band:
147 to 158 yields 0.1 Hz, 14.3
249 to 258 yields 0.5 Hz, 13.4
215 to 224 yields 0.6 Hz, 13.4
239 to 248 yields 0.6 Hz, 13.4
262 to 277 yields 0.4 Hz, 13.9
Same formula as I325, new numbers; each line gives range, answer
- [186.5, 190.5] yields 12.8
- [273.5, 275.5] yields 14.2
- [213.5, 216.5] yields 13.1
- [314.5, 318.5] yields 13.7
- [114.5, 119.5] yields 14.5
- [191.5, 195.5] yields 13.2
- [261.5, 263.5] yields 14.2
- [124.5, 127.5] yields 14.6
